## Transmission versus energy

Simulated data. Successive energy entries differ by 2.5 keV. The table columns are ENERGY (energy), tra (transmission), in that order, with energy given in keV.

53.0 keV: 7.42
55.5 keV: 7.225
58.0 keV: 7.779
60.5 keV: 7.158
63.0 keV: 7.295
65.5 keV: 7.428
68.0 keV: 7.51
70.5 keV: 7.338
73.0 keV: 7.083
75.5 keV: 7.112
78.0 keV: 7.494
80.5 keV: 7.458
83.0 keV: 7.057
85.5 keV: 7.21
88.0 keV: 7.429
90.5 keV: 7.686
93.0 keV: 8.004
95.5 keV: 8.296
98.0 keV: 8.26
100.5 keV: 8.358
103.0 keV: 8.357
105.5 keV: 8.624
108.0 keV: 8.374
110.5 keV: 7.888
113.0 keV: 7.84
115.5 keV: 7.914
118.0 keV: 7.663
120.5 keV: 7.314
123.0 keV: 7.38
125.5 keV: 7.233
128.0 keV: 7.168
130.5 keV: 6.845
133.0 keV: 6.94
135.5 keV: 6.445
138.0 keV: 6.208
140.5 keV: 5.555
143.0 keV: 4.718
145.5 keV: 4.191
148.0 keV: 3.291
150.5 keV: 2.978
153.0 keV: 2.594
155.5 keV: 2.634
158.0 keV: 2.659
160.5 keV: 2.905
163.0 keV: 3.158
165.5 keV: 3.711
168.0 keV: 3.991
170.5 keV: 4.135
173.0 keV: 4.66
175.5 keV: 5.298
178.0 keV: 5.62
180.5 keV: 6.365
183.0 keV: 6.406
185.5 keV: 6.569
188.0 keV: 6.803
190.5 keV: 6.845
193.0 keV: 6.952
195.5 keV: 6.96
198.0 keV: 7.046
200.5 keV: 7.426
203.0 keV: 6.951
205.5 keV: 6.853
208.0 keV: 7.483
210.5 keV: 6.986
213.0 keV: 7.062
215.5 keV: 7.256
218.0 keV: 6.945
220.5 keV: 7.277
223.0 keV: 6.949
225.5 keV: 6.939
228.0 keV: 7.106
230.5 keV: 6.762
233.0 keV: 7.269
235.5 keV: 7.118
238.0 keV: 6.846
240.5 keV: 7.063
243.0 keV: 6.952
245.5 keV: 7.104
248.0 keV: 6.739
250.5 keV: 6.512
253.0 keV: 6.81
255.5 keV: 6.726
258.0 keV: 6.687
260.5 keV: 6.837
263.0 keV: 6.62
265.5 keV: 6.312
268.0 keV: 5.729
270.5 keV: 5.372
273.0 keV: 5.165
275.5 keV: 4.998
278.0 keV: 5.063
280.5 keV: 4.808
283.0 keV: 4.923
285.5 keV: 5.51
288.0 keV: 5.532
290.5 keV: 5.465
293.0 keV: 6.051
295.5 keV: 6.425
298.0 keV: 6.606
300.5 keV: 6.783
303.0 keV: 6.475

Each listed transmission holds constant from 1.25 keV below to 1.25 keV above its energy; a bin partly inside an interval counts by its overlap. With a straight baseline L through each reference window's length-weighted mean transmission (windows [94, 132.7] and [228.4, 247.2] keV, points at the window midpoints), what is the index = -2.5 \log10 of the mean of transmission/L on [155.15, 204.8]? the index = 0.33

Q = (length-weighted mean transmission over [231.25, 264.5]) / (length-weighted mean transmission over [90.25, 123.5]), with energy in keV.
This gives 0.86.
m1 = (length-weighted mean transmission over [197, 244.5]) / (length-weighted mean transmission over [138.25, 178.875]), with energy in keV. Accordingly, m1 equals 1.80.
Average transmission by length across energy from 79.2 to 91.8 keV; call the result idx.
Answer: 7.37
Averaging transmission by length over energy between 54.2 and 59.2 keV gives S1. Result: 7.5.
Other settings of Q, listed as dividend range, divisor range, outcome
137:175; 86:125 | 0.48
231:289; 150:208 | 1.18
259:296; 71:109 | 0.73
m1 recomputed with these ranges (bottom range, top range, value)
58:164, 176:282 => 1.01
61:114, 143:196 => 0.61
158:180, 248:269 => 1.57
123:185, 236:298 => 1.25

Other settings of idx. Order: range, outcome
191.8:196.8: 6.96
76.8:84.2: 7.34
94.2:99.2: 8.28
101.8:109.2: 8.45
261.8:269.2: 6.22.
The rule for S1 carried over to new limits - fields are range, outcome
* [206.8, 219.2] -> 7.15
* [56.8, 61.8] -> 7.46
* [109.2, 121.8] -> 7.73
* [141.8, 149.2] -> 4.07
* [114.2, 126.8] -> 7.5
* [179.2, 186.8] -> 6.44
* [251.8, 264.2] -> 6.74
